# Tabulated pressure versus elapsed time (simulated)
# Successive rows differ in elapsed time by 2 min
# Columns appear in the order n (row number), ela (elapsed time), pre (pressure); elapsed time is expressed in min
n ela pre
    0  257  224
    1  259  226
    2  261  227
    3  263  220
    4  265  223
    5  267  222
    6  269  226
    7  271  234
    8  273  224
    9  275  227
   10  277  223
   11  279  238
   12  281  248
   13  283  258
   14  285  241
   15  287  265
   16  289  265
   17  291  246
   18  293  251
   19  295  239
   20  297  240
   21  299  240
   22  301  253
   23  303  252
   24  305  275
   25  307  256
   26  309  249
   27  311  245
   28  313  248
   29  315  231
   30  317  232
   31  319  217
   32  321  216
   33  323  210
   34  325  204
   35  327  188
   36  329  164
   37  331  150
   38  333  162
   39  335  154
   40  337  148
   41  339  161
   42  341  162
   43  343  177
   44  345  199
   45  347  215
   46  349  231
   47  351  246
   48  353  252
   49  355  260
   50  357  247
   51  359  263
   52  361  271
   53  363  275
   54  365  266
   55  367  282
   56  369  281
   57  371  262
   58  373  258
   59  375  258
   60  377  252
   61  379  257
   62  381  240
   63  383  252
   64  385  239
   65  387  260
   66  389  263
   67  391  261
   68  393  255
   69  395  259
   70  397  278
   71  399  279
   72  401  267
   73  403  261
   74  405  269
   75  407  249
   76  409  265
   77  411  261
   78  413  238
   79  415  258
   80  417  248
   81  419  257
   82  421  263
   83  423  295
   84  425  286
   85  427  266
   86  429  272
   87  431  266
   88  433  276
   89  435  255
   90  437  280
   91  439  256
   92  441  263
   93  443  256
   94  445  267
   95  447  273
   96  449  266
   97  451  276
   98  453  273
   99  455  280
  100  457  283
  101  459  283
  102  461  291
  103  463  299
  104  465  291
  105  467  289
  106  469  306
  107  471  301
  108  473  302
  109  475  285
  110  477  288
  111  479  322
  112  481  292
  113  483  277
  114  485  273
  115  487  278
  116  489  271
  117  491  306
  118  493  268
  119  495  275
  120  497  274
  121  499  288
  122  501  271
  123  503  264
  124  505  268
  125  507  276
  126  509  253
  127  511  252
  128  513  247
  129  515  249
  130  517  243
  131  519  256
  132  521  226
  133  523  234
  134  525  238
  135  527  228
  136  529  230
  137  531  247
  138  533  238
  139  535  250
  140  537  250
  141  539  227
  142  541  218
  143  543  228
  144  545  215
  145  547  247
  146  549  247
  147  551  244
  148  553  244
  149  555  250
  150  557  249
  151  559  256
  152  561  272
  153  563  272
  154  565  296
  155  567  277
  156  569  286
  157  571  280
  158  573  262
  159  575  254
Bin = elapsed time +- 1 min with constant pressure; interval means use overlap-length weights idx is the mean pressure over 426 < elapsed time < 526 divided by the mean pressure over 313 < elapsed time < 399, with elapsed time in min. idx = 1.18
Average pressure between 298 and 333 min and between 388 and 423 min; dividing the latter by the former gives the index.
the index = 1.17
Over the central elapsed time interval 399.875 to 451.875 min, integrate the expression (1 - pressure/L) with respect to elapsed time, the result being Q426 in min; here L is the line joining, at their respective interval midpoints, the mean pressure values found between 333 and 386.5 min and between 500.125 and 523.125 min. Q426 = -4.8 min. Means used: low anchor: 234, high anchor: 254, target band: 265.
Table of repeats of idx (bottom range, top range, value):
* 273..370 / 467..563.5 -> 1.13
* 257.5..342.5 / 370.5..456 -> 1.18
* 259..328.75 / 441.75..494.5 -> 1.21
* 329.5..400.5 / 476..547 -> 1.09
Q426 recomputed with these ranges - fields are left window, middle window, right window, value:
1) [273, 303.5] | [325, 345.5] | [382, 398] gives 6.8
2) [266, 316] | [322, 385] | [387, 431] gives 7.6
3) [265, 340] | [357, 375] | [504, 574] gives -2.8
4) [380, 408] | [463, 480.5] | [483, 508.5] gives -1.7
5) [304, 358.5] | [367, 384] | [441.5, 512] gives -1.9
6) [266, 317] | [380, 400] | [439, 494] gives 0.6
